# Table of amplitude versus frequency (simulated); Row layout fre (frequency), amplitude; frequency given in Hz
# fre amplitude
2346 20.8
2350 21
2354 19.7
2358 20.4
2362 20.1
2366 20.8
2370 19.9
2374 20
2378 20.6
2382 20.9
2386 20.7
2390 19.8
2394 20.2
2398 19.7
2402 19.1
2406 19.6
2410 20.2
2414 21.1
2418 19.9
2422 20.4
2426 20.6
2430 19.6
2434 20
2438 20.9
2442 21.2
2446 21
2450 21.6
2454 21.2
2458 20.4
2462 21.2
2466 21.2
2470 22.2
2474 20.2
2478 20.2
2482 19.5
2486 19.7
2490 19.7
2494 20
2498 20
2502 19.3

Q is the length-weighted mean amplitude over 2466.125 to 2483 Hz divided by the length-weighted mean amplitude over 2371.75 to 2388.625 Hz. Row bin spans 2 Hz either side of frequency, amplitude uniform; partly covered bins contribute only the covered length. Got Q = 1.0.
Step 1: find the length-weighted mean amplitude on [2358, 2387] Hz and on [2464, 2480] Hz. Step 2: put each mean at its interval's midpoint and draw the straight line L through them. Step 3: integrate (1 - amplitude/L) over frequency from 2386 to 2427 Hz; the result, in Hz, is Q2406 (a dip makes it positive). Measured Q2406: 1.04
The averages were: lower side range 20.4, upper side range 20.9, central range 20.1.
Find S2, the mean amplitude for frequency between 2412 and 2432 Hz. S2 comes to 20.3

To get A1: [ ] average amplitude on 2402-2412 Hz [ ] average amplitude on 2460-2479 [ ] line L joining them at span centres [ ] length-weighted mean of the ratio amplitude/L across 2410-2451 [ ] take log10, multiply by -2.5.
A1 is -0.02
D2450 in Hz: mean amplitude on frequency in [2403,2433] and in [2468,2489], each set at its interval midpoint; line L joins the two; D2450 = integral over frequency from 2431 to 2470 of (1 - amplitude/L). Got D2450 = -1.44 Hz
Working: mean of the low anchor 20.2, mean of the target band 21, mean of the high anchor 20.3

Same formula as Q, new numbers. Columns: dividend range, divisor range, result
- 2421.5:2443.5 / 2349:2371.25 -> 1.01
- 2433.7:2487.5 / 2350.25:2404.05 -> 1.03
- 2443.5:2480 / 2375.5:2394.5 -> 1.03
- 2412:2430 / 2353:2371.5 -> 1.01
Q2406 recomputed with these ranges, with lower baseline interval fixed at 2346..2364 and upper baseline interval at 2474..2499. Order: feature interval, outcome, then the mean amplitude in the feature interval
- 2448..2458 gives -0.6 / 21.2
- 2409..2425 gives -0.2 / 20.4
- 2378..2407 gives 0.2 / 20.1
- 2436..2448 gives -0.6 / 21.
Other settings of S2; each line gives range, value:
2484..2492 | 19.7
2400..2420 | 20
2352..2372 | 20.2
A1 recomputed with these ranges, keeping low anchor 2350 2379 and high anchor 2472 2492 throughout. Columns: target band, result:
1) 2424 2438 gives -0.01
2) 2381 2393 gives -0.01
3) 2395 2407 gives 0.03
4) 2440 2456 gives -0.07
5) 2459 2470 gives -0.07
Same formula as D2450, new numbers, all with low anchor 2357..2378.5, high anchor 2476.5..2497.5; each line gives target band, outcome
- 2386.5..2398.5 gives 0.09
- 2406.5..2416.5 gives -0.17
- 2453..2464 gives -0.54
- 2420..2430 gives -0.13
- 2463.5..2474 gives -0.79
